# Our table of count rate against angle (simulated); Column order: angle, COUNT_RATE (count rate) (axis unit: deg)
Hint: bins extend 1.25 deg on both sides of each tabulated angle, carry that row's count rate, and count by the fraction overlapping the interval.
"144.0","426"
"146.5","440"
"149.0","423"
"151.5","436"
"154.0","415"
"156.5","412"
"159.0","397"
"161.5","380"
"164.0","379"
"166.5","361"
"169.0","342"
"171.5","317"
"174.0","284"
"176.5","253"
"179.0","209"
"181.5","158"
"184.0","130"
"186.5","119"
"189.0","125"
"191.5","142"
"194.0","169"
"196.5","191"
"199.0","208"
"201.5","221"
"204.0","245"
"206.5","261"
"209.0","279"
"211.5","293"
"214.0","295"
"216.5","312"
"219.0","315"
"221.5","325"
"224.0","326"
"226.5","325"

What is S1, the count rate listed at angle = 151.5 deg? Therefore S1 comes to 436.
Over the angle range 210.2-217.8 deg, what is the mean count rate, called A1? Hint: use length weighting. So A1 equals 300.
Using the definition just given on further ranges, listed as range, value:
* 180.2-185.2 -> 145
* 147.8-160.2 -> 417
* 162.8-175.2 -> 337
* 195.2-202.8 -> 207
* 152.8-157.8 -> 413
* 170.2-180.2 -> 266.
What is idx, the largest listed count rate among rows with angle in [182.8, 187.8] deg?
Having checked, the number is 130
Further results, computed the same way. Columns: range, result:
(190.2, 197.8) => 191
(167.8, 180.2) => 342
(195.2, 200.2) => 208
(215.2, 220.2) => 315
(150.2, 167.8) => 436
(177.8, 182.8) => 209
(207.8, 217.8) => 312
